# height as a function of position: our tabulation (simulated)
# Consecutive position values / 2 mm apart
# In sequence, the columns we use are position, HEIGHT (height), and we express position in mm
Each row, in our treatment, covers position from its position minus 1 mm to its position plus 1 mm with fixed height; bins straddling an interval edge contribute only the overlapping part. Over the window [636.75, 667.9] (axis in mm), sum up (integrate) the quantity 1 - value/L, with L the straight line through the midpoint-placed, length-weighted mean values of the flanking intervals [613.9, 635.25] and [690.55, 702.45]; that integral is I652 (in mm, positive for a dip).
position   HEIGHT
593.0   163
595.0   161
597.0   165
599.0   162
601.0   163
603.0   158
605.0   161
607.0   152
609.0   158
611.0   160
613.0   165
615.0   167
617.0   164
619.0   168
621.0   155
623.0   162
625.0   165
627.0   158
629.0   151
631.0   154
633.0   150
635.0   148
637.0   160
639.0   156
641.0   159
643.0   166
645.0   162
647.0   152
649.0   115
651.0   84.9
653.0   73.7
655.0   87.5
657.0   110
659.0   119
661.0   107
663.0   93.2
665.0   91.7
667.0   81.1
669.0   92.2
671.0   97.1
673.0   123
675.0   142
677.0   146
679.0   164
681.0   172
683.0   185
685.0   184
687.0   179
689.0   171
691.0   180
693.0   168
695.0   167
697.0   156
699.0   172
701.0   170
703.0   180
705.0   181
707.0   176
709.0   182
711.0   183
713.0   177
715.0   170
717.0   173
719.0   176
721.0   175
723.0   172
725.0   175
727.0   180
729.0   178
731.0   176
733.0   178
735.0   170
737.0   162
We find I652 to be 8.31 mm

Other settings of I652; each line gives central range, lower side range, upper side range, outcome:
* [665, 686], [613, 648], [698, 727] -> 4.01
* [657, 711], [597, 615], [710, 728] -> 7.02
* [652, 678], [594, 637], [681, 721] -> 9.83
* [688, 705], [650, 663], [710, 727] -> -2.75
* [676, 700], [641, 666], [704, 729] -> -3.49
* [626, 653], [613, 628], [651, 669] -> -3.00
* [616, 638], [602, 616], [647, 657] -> -3.91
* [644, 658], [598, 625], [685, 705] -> 4.57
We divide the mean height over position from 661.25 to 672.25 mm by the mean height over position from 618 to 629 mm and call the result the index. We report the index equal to 0.58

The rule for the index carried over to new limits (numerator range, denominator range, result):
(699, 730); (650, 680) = 1.64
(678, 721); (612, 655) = 1.18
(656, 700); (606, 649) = 0.89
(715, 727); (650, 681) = 1.59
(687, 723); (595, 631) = 1.08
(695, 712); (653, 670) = 1.81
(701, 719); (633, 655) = 1.30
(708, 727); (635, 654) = 1.28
